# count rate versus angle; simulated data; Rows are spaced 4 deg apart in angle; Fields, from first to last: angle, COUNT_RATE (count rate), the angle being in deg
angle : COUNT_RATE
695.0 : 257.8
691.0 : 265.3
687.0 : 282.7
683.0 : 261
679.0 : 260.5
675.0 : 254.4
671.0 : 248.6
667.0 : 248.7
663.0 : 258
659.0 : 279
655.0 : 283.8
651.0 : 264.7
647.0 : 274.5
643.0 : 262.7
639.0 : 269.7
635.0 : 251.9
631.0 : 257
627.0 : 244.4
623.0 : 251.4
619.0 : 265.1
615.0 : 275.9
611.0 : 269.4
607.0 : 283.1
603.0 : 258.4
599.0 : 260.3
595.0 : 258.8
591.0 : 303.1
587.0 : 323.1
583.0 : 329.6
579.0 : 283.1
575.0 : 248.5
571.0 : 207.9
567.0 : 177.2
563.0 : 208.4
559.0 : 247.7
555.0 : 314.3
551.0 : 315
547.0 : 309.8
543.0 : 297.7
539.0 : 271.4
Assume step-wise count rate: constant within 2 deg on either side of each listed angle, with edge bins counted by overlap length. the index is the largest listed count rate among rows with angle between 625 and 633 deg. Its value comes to 257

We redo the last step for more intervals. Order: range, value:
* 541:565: 315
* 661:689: 282.7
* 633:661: 283.8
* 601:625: 283.1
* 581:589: 329.6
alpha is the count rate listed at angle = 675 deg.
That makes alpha 254.4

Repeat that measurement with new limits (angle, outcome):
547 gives 309.8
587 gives 323.1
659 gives 279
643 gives 262.7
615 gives 275.9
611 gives 269.4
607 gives 283.1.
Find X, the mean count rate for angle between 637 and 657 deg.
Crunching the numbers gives 271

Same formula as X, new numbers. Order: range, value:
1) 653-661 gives 281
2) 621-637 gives 251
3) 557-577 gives 218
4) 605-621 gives 273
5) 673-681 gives 257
